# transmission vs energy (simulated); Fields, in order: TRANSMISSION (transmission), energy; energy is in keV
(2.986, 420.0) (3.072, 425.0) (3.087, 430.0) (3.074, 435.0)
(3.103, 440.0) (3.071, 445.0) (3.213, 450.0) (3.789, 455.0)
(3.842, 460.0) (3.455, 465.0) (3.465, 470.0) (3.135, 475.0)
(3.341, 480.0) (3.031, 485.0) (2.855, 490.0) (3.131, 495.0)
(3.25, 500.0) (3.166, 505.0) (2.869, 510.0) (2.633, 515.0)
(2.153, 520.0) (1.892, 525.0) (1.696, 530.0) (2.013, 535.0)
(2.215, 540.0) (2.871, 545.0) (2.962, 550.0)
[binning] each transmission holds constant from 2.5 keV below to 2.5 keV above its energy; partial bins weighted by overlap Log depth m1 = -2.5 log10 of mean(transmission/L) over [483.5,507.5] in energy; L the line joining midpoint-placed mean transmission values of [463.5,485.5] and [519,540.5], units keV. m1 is -0.115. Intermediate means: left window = 3.3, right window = 1.96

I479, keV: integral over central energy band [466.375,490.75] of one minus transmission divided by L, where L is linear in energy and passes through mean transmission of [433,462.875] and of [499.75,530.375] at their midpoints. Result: -1.8 keV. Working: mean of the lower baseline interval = 3.35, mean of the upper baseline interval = 2.53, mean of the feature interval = 3.2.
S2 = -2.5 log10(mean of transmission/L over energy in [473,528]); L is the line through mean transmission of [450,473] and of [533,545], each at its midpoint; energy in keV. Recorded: 0.03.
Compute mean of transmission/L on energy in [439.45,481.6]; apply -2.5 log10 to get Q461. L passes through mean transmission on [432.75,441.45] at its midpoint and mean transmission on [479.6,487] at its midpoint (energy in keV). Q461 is -0.09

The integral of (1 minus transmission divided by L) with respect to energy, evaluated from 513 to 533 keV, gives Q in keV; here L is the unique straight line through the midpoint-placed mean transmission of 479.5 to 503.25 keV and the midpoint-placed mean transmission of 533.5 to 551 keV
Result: 4.8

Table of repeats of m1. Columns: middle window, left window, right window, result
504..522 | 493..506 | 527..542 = 0.02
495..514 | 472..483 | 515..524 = -0.18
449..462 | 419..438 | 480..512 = -0.19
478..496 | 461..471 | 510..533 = -0.03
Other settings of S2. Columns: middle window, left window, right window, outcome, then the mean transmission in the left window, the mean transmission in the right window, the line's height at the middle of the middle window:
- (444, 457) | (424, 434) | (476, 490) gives -0.09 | 3.08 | 3.12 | 3.1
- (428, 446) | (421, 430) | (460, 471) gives 0.04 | 3.06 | 3.55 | 3.2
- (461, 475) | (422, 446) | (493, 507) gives -0.10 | 3.08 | 3.18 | 3.13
